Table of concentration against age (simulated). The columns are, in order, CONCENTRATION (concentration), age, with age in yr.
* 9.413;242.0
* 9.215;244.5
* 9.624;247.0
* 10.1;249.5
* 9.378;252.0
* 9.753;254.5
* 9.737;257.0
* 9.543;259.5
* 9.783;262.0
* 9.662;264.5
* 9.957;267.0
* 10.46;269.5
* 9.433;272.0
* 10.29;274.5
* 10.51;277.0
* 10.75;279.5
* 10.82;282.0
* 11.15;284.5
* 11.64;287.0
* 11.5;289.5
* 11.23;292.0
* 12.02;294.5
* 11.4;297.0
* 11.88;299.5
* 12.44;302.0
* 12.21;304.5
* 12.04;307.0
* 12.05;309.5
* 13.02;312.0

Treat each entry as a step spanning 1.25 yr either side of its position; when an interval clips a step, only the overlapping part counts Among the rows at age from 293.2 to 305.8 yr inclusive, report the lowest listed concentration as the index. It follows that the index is 11.4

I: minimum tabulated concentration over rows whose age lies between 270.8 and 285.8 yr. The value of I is 9.433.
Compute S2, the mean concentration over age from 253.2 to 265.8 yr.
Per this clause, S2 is 9.7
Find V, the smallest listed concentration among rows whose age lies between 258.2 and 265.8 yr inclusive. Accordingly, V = 9.543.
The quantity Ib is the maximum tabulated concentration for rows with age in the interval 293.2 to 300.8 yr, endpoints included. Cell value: 12.02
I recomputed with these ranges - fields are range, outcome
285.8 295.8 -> 11.23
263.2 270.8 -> 9.662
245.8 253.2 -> 9.378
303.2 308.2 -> 12.04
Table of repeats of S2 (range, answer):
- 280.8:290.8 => 11.3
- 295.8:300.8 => 11.7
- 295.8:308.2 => 12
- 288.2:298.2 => 11.5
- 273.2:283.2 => 10.6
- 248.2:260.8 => 9.7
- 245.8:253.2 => 9.7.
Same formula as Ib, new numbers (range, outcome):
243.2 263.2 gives 10.1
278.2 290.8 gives 11.64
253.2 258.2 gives 9.753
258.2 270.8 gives 10.46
